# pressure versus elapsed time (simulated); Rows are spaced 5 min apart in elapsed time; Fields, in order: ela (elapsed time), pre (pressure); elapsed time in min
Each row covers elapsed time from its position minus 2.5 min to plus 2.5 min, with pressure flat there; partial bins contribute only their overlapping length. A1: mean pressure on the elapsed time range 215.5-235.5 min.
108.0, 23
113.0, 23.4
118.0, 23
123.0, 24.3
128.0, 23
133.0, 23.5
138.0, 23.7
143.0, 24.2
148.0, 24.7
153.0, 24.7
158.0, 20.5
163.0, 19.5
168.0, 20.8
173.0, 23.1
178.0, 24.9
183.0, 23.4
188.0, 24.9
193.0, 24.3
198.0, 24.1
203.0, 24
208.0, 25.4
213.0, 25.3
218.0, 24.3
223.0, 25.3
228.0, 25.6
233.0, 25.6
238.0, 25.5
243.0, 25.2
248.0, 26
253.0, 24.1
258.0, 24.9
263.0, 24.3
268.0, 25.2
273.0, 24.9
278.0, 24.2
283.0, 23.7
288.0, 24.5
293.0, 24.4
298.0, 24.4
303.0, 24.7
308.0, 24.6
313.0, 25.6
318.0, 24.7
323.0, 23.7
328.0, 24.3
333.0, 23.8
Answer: 25.2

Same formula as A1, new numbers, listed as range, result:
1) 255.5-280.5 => 24.7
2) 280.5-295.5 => 24.2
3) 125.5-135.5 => 23.2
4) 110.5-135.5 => 23.4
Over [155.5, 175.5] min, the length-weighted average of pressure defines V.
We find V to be 21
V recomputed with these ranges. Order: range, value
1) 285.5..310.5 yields 24.5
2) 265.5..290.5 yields 24.5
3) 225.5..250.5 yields 25.6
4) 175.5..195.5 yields 24.4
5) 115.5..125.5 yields 23.6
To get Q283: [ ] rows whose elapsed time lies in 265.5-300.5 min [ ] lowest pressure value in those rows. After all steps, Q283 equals 23.7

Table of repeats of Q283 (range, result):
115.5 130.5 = 23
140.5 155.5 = 24.2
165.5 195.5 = 20.8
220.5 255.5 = 24.1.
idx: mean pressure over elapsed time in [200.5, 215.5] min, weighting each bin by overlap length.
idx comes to 24.9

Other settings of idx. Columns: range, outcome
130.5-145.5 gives 23.8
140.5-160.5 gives 23.5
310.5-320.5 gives 25.1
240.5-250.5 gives 25.6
